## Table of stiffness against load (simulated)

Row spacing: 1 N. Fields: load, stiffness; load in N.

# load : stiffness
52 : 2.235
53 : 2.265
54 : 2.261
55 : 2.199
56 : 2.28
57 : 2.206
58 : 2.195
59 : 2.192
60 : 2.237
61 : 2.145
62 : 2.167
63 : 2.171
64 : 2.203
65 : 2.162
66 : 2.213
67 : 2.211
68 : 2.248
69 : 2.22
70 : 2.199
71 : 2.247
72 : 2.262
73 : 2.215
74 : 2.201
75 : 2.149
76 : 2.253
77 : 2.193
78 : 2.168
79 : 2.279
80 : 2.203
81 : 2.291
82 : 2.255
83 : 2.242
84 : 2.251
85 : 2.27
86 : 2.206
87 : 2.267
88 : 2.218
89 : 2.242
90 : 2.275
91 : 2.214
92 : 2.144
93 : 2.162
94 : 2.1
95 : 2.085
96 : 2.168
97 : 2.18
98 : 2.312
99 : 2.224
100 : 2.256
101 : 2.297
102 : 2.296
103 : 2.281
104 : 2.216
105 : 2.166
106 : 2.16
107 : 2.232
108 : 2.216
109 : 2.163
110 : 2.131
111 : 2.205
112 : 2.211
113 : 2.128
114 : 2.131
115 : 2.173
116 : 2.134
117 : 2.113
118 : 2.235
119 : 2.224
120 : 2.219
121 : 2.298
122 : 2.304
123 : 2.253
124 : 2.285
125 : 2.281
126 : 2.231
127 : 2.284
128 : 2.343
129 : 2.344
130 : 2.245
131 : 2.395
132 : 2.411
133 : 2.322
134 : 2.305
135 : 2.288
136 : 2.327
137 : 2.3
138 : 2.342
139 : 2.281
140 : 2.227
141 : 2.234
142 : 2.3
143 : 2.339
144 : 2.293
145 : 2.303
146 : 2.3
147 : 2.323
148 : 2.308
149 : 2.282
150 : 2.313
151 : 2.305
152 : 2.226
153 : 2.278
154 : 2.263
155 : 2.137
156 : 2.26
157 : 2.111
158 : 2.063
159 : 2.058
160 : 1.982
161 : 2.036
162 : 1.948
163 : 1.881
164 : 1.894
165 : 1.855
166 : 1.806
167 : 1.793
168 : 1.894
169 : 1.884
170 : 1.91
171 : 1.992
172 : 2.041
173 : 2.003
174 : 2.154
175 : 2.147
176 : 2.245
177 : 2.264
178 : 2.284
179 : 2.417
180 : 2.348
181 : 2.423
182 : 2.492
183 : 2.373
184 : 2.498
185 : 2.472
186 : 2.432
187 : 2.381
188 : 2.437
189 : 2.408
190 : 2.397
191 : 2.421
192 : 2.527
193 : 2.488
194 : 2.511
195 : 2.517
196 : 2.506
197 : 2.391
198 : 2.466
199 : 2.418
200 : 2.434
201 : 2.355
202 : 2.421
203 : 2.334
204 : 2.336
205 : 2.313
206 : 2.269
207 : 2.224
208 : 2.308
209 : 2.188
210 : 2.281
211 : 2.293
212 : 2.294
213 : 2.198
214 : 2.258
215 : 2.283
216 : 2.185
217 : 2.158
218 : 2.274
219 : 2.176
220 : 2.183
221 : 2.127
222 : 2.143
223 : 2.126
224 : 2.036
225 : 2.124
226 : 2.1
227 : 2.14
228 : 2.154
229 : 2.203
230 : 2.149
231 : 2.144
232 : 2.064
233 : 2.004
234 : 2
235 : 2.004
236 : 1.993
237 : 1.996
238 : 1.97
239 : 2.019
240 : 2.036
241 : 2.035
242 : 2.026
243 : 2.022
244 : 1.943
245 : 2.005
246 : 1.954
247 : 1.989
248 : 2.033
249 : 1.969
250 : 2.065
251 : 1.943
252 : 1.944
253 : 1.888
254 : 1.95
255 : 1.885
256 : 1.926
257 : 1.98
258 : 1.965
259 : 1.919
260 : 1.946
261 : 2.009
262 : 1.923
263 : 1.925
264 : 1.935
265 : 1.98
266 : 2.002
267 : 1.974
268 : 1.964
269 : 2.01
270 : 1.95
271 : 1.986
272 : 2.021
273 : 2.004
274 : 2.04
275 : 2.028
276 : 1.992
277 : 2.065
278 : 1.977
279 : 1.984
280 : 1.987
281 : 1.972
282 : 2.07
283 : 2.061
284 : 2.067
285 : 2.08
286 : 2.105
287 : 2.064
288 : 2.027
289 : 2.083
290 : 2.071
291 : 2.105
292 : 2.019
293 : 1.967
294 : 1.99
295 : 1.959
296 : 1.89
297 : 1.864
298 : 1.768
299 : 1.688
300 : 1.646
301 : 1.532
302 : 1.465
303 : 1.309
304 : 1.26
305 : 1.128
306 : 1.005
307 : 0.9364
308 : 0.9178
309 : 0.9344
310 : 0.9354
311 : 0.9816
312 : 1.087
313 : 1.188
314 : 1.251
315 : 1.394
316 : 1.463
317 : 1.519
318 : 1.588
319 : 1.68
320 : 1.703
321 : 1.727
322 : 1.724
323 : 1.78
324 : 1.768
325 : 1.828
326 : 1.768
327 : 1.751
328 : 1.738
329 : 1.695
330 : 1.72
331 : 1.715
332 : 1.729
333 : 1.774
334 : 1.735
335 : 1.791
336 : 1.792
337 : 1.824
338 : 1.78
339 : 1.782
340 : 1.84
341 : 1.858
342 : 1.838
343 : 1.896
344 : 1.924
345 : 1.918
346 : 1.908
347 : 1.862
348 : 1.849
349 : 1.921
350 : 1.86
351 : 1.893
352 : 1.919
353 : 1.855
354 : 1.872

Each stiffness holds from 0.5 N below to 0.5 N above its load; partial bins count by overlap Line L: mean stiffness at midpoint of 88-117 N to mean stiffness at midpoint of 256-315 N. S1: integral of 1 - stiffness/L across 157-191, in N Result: -2.22 N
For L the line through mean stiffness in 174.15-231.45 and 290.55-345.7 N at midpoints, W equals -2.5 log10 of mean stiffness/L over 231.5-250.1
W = 0.04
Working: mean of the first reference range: 2.31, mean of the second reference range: 1.62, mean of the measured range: 2.01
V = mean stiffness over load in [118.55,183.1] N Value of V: 2.2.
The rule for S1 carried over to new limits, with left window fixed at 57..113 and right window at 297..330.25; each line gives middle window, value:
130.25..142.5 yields -1.61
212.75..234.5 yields -4.88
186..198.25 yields -3.93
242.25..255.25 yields -2.35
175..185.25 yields -2.55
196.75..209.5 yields -3.65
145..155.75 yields -1.51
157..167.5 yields 0.09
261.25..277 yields -3.77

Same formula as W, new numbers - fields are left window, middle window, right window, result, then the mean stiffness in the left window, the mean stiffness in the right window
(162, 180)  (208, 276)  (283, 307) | -0.09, 2.03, 1.77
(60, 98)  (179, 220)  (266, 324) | -0.21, 2.21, 1.72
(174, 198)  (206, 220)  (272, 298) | 0.03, 2.4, 2.01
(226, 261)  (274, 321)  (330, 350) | 0.14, 2.01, 1.83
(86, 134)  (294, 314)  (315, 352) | 0.33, 2.23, 1.77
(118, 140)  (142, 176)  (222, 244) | 0.06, 2.3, 2.06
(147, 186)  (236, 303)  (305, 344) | -0.11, 2.15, 1.56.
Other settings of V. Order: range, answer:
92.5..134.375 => 2.23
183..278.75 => 2.15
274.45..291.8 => 2.04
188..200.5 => 2.46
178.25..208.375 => 2.41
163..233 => 2.24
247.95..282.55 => 1.98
